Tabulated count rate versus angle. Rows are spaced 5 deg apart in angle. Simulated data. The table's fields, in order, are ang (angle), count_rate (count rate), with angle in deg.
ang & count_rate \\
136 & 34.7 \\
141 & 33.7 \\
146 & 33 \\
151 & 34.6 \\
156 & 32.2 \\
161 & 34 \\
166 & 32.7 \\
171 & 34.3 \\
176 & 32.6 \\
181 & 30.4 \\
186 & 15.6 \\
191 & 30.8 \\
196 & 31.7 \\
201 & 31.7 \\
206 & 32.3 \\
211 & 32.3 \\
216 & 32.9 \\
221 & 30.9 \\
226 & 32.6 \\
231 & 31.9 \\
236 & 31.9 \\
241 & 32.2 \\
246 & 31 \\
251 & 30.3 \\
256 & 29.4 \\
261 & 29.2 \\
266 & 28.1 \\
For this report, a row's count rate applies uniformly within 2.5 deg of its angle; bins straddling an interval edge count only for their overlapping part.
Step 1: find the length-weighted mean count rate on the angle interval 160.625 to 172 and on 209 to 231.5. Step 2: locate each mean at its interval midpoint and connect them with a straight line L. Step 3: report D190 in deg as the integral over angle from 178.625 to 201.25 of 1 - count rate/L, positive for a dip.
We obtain 3.6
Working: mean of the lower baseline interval 33.5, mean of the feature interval 27.7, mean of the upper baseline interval 32.1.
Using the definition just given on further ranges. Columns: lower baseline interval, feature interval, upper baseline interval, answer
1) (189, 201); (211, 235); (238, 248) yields -0.43 deg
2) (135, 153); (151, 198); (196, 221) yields 3.41 deg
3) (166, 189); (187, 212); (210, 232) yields -0.22 deg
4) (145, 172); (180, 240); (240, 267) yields 2.04 deg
